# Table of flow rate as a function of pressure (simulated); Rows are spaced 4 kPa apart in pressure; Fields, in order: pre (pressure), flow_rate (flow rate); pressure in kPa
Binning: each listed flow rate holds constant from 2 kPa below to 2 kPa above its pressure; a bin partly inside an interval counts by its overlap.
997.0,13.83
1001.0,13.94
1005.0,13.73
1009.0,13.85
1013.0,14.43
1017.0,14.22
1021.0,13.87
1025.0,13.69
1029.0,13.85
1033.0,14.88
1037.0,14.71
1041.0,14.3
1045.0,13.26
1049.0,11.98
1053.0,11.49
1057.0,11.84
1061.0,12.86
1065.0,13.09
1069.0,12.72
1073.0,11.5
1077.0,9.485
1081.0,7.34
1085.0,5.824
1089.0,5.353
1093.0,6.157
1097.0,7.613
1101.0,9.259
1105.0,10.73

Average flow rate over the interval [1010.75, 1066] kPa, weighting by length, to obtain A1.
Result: 13.5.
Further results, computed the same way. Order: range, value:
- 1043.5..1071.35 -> 12.4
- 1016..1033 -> 14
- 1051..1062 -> 12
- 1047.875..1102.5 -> 9.72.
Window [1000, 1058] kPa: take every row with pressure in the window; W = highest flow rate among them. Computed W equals 14.88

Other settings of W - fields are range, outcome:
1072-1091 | 11.5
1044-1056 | 13.26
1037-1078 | 14.71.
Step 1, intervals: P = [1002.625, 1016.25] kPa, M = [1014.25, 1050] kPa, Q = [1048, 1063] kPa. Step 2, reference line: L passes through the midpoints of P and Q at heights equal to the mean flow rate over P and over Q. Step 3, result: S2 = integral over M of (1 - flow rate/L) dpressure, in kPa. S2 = -2.4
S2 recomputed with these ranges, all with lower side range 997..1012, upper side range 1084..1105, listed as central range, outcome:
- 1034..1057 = -4.7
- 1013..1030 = -1.8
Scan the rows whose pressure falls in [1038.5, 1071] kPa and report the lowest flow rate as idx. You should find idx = 11.49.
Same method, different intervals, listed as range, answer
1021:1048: 13.26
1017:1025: 13.69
